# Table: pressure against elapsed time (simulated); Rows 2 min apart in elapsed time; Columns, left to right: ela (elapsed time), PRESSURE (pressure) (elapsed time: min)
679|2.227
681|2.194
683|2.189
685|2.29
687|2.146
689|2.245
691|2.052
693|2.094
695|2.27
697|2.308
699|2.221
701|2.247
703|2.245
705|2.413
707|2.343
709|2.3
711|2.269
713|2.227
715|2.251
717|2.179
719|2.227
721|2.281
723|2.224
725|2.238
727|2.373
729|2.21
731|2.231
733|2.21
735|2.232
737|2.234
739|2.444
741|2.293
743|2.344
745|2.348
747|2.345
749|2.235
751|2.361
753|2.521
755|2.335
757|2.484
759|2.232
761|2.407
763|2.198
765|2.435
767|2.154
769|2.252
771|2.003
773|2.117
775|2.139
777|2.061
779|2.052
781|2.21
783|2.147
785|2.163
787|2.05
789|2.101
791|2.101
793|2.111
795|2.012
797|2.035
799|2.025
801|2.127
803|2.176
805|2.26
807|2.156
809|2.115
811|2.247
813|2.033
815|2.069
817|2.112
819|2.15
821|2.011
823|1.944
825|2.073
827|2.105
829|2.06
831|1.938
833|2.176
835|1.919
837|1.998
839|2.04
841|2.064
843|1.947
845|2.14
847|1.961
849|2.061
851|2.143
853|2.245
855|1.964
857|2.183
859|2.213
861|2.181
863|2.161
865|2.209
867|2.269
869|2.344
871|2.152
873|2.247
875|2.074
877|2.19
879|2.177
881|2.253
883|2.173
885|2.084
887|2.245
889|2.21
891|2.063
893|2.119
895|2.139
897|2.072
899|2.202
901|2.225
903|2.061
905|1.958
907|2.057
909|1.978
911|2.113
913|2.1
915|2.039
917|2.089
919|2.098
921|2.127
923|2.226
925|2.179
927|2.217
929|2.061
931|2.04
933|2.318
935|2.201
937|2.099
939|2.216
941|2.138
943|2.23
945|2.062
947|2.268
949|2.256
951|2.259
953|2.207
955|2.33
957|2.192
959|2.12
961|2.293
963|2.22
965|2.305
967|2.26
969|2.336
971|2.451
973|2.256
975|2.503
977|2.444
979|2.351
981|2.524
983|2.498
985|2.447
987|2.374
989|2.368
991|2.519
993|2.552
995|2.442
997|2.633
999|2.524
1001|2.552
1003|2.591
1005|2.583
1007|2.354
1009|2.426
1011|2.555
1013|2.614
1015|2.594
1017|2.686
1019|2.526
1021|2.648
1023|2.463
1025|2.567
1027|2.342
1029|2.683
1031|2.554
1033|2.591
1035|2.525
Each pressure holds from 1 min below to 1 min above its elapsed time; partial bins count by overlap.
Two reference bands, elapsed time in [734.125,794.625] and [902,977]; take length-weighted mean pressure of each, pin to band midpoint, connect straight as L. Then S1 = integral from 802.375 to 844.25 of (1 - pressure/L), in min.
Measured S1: 2.7 min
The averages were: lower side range 2.23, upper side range 2.19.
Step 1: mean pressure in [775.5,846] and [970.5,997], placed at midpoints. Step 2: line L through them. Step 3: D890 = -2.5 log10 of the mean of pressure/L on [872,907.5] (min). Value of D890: 0.05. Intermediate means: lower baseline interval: 2.08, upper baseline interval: 2.45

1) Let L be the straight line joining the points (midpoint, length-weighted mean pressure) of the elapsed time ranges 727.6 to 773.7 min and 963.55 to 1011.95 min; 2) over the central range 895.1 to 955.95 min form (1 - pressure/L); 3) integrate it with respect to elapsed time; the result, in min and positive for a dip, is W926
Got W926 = 6.6 min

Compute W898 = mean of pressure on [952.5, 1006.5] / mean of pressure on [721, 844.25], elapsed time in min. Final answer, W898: 1.1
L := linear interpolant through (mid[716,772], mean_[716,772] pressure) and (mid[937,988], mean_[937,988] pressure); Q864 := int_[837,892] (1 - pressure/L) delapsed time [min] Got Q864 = 3.5 min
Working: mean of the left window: 2.29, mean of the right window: 2.3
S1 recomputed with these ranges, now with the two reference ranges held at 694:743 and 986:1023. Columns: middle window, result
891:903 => 1.46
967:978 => 0.50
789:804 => 1.64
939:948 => 1.07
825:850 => 3.60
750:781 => 0.86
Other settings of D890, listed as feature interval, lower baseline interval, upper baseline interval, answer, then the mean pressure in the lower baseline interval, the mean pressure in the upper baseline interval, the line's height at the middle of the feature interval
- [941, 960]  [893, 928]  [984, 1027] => 0.04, 2.11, 2.52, 2.28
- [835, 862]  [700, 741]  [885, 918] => 0.04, 2.27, 2.1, 2.15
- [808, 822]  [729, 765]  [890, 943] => 0.07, 2.32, 2.12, 2.24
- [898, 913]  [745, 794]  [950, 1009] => 0.12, 2.22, 2.4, 2.33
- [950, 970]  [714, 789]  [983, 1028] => 0.10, 2.25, 2.52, 2.47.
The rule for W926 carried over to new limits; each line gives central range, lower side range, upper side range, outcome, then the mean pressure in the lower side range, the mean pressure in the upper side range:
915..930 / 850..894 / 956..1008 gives 0.98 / 2.18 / 2.41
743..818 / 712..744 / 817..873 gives 0.05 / 2.26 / 2.1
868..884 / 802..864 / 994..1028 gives -0.02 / 2.09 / 2.54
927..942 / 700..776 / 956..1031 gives 1.60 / 2.28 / 2.46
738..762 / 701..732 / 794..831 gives -1.71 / 2.27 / 2.09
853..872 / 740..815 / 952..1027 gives 0.87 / 2.2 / 2.44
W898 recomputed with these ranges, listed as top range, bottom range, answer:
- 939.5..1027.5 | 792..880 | 1.14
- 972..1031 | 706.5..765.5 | 1.09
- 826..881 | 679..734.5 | 0.95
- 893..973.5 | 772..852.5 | 1.04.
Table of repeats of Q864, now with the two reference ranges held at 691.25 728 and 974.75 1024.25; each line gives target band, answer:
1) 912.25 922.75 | 1.46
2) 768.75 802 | 3.24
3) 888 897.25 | 1.12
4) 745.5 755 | -0.28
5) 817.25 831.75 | 1.92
